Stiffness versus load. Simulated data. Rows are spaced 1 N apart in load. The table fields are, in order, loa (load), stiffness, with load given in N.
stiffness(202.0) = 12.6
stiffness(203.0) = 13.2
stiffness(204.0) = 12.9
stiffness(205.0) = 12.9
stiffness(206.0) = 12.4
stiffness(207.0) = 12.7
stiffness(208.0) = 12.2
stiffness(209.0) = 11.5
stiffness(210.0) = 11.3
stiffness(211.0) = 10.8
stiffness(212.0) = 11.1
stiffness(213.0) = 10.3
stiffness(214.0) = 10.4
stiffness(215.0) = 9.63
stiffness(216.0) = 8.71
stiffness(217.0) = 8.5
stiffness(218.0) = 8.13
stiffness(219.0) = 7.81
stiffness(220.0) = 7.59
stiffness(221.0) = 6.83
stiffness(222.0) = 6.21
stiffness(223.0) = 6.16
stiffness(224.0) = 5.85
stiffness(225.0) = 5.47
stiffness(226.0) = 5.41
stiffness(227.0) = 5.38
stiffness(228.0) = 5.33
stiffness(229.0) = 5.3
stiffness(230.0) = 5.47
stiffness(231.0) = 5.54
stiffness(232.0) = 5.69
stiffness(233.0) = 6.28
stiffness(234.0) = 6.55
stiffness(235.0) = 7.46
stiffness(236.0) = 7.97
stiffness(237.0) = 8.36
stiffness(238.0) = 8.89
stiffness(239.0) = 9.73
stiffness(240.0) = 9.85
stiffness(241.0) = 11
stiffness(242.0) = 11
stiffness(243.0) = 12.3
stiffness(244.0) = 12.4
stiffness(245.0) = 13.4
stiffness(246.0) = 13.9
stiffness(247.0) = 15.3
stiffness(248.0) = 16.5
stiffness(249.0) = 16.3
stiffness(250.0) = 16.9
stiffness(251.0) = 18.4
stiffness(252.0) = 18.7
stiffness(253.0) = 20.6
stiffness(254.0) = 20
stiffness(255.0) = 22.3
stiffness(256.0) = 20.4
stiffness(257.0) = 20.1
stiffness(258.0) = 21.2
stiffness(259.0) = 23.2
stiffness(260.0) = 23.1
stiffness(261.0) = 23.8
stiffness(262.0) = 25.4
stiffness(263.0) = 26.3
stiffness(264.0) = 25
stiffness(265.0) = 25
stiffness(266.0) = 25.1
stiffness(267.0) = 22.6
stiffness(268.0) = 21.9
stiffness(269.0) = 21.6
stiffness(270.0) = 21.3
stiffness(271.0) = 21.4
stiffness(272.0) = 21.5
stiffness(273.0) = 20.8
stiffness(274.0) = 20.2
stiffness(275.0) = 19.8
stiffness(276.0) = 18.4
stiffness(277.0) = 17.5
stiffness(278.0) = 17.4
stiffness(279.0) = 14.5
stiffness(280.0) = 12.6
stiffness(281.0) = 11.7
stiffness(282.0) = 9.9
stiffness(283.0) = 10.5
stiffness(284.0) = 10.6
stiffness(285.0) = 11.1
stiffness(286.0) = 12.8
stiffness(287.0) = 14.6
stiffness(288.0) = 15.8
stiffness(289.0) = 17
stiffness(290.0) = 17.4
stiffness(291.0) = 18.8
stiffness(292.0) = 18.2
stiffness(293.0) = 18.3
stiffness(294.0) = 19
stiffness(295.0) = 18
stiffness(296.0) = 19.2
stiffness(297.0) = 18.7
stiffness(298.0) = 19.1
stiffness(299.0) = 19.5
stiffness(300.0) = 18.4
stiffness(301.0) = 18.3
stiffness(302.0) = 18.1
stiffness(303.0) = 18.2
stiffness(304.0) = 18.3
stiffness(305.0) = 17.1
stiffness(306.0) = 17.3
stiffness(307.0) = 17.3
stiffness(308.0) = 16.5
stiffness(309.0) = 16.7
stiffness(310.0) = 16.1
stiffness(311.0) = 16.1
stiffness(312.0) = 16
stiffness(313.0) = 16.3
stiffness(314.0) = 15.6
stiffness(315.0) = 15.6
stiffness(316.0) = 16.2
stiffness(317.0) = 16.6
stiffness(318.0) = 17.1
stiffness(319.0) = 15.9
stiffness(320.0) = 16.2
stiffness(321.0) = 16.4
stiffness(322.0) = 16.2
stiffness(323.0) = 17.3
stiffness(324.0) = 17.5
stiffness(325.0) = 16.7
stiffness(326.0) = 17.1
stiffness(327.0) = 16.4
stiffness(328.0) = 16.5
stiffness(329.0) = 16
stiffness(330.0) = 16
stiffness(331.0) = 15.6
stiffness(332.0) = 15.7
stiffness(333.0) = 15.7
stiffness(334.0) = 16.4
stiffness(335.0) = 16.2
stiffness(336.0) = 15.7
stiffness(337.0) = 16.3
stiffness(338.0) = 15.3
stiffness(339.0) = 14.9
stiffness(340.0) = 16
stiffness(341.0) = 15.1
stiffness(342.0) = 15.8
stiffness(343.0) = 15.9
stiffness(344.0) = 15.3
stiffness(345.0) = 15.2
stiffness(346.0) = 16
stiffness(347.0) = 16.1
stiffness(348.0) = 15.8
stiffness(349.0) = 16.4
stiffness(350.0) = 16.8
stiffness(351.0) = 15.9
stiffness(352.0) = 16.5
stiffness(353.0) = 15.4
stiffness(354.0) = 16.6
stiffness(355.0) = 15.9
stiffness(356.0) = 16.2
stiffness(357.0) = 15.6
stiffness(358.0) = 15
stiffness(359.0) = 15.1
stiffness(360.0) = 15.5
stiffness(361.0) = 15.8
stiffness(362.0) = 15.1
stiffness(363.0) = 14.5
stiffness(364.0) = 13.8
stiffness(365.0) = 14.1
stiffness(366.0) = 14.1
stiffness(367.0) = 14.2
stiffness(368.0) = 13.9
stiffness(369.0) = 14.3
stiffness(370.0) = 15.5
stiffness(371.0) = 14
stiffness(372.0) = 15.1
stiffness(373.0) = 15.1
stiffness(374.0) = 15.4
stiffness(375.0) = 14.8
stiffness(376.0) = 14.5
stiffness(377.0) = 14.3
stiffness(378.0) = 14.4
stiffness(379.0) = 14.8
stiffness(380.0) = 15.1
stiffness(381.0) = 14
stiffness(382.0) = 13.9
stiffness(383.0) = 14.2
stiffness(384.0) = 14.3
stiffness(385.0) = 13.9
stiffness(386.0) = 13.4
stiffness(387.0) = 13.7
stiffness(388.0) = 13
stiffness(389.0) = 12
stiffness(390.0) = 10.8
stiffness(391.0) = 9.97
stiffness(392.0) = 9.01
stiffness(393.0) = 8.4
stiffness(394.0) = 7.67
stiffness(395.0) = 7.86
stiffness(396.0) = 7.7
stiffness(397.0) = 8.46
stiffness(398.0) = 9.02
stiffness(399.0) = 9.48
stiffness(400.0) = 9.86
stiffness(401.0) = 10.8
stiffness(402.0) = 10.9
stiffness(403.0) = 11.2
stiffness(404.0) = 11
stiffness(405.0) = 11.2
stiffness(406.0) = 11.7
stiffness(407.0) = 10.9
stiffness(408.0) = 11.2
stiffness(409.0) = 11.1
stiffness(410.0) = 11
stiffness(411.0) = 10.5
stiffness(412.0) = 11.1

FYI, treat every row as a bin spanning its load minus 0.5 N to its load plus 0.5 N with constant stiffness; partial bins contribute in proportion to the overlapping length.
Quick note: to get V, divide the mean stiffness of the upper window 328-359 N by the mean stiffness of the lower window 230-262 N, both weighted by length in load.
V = 1.1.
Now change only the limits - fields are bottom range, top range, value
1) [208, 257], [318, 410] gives 1.32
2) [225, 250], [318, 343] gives 1.71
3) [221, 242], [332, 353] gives 2.27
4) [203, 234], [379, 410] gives 1.32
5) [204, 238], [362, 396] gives 1.59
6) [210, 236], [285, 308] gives 2.38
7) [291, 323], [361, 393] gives 0.80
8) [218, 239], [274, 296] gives 2.37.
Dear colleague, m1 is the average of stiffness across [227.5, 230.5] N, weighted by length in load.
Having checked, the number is 5.37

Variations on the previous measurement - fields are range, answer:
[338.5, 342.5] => 15.4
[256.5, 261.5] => 22.3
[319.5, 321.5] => 16.3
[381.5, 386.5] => 13.9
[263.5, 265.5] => 25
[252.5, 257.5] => 20.7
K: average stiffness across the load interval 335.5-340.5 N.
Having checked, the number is 15.6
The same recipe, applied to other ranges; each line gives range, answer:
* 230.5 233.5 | 5.84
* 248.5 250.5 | 16.6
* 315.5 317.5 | 16.4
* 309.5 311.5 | 16.1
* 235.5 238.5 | 8.41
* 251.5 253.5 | 19.6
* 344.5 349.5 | 15.9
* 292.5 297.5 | 18.6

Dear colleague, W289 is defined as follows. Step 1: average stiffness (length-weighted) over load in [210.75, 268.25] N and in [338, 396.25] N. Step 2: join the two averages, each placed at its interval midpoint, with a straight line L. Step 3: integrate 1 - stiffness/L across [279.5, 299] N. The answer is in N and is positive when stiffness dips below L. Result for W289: -2.7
